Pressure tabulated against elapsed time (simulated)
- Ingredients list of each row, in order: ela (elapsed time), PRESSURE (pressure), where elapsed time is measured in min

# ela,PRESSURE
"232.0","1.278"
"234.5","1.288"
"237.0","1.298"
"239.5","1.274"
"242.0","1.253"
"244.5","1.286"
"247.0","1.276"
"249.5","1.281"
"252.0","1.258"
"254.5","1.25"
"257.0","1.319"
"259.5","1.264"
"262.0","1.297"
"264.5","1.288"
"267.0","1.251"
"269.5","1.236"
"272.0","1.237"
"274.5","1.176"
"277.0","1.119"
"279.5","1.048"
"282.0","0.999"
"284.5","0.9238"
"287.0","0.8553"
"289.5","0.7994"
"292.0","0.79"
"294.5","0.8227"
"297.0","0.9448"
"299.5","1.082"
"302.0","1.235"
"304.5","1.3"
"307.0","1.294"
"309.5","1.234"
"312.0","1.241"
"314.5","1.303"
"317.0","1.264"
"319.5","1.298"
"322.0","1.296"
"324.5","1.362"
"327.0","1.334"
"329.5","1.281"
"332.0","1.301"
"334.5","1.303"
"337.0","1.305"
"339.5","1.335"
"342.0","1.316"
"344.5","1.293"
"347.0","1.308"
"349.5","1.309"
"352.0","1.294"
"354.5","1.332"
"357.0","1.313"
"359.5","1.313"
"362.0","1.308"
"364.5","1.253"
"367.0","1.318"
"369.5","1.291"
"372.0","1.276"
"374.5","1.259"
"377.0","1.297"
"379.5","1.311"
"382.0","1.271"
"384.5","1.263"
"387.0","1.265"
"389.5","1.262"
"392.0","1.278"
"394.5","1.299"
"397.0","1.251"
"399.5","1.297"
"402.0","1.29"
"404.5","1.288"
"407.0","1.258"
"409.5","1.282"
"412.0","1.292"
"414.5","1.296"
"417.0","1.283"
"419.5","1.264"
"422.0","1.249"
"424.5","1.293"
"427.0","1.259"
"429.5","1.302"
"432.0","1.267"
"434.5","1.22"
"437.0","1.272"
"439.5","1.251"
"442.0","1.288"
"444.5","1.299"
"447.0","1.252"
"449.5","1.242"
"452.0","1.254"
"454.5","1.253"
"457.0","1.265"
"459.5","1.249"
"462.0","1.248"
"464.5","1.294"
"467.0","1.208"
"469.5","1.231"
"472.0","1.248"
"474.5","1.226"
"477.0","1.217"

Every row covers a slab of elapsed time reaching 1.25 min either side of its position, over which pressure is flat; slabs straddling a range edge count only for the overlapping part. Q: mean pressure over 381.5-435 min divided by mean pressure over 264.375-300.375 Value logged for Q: 1.24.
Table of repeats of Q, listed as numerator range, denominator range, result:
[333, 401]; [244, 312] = 1.13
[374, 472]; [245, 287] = 1.06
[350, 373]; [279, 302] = 1.40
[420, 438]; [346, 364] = 0.97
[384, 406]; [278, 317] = 1.20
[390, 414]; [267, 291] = 1.22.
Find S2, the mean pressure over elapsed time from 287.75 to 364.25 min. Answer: 1.23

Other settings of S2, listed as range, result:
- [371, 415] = 1.28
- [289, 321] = 1.13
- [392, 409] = 1.28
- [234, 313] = 1.16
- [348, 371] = 1.3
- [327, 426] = 1.29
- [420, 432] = 1.27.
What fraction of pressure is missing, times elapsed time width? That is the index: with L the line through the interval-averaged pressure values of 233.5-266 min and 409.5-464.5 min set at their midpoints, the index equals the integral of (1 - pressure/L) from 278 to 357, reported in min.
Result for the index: 5.3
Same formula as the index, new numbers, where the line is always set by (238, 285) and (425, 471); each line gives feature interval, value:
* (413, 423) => -0.2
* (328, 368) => -2.2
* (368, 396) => -0.8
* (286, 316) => 3.6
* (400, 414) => -0.4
